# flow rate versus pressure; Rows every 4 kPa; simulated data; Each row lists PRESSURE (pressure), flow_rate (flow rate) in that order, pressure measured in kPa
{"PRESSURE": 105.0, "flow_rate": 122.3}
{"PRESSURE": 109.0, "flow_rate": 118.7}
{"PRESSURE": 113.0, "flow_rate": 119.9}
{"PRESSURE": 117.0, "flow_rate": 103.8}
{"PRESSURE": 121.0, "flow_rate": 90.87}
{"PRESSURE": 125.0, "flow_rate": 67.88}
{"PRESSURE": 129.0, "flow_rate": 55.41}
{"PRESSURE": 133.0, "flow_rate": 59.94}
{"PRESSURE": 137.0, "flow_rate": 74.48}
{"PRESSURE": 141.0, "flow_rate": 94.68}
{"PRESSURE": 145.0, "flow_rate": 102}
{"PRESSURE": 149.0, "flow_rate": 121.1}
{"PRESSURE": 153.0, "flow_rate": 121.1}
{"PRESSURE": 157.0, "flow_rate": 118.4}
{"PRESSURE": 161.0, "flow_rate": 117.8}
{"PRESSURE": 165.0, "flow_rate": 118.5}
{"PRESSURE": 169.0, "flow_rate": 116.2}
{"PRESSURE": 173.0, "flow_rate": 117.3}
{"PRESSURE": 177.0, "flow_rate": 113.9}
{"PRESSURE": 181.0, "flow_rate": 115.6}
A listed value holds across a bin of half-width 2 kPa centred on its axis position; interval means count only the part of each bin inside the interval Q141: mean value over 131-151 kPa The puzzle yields 90.4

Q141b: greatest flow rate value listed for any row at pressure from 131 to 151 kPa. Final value 121.1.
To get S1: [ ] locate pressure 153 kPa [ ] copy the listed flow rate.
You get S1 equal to 121.1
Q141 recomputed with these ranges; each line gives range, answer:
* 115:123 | 97.3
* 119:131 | 71.4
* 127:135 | 57.7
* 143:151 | 112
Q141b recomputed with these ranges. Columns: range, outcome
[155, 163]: 118.4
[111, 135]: 119.9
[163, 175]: 118.5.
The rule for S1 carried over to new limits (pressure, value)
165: 118.5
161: 117.8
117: 103.8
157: 118.4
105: 122.3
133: 59.94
